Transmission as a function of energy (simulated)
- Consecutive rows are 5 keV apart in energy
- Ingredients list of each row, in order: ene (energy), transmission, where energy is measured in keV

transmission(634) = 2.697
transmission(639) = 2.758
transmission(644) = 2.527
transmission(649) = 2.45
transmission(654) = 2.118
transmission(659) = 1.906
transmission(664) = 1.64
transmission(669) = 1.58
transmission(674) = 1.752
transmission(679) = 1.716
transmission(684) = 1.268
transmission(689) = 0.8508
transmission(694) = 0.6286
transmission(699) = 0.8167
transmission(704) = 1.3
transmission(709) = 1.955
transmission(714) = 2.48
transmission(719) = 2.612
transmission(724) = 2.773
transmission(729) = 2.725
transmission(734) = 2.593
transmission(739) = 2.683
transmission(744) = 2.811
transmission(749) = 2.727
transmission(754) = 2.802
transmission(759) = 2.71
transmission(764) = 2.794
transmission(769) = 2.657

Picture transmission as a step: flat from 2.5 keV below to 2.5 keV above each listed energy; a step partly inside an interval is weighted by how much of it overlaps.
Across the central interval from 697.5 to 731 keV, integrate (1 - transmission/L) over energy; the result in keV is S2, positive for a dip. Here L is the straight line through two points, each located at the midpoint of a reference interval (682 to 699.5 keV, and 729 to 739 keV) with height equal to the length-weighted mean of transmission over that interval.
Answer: -4.1 keV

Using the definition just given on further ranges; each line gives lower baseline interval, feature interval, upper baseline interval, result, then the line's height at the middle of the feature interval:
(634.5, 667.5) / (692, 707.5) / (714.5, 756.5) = 9.4 keV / 2.51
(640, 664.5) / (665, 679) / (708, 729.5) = 3.8 keV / 2.3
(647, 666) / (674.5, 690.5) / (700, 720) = 5.0 keV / 1.99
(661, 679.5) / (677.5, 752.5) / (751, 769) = 8.6 keV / 2.21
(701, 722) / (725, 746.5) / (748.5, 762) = -2.3 keV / 2.45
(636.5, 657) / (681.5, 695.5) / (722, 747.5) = 8.9 keV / 2.58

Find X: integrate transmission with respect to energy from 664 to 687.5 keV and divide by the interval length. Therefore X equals 1.55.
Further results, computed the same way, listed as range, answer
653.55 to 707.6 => 1.4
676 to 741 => 1.87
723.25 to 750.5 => 2.71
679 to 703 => 1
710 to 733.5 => 2.6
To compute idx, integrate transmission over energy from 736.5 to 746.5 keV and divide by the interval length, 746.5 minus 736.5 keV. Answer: 2.75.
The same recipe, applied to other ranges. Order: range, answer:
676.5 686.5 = 1.49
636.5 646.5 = 2.64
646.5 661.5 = 2.16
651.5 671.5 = 1.81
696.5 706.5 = 1.06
